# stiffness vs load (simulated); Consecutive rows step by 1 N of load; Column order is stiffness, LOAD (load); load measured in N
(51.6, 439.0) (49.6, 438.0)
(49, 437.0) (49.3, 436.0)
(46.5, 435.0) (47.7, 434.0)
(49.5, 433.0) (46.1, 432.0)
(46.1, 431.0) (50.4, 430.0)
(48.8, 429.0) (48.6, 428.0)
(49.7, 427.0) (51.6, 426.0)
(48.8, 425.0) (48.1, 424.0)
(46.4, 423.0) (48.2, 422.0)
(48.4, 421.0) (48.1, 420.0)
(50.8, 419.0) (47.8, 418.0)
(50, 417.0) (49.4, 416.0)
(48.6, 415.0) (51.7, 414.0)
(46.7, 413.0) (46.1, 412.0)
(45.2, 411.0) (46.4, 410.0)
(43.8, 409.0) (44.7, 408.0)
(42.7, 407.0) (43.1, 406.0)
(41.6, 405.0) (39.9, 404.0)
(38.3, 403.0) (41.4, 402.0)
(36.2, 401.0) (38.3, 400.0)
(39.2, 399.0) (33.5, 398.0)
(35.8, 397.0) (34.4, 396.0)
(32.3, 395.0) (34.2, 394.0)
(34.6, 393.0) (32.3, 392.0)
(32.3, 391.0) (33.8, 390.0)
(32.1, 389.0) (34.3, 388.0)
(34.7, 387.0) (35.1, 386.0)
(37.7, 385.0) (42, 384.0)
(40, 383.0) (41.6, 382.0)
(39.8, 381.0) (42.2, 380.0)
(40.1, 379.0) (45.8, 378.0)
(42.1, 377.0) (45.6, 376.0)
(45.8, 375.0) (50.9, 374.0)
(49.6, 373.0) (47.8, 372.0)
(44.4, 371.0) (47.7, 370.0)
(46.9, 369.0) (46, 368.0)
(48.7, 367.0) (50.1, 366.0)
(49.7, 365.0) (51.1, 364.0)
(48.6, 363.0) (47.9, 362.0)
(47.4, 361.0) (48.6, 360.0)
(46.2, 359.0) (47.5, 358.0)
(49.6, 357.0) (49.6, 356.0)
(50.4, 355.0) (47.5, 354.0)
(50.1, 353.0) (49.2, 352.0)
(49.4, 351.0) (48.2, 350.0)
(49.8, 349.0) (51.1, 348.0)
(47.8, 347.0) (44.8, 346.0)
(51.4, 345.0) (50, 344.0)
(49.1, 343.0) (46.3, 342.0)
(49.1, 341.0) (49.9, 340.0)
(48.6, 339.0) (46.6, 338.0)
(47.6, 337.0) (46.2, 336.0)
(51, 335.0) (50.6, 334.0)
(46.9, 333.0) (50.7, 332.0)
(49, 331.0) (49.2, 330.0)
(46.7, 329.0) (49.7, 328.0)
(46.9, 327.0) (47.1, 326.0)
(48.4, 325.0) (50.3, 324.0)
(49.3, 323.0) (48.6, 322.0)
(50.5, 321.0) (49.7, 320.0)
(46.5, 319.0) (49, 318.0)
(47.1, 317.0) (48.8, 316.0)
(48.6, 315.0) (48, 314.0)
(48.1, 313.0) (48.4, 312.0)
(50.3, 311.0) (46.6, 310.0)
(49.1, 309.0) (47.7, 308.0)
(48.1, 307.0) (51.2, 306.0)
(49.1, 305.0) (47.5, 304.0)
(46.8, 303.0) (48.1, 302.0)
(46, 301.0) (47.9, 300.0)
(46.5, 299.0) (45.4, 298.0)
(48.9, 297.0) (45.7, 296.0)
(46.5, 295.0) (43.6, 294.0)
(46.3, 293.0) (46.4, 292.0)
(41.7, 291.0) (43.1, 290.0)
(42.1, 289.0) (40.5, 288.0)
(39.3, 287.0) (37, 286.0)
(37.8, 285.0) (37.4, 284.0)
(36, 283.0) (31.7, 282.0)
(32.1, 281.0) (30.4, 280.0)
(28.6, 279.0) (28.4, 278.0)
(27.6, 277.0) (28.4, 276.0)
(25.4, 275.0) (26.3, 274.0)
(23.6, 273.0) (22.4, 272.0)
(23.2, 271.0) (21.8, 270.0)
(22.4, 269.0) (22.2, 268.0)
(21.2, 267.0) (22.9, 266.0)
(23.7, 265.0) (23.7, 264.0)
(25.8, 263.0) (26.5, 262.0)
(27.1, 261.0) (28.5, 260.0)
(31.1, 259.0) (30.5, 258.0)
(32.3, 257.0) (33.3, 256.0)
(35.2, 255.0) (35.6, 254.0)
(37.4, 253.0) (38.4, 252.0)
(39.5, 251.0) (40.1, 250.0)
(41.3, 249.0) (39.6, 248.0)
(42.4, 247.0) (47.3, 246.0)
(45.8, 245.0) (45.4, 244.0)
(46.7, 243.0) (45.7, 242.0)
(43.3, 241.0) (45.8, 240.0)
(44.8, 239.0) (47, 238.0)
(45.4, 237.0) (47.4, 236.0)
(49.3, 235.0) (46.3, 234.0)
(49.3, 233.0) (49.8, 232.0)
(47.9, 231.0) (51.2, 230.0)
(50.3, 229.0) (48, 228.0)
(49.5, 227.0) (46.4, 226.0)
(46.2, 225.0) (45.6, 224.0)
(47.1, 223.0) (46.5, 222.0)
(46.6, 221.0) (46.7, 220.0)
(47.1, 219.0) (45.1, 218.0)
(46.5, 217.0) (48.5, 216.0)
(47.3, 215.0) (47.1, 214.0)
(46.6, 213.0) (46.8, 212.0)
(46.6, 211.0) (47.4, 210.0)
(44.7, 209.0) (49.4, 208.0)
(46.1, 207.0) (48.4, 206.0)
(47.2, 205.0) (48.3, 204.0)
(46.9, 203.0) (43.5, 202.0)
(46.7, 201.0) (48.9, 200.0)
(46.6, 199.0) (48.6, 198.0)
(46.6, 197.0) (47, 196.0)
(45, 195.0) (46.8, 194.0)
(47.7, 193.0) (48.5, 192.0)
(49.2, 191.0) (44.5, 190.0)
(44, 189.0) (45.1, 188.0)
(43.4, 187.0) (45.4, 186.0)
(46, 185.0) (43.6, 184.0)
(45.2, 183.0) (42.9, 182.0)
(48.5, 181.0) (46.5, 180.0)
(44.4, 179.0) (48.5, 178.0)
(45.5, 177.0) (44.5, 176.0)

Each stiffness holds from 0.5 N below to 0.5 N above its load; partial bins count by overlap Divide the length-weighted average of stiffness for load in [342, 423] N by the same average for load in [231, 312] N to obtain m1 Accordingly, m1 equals 1.1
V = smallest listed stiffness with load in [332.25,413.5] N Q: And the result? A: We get 32.1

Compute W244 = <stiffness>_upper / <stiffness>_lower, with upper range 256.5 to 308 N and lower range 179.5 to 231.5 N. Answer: 0.76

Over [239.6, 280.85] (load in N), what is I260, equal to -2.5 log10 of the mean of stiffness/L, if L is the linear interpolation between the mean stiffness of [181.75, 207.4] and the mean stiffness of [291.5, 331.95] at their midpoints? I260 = 0.41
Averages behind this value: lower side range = 46.3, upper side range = 48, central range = 32.3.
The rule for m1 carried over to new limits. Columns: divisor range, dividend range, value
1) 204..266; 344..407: 1.01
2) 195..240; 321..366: 1.03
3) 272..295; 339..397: 1.26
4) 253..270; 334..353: 1.76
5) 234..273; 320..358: 1.38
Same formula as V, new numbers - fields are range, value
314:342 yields 46.2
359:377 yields 42.1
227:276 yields 21.2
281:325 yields 31.7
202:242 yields 43.3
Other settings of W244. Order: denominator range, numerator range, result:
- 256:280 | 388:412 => 1.47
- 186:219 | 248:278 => 0.62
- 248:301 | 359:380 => 1.38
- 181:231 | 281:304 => 0.92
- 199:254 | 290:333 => 1.04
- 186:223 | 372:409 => 0.84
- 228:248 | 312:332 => 1.04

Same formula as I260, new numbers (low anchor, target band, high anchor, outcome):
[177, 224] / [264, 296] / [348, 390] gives 0.38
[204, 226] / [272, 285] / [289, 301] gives 0.47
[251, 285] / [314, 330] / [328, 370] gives -0.16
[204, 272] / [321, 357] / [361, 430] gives -0.15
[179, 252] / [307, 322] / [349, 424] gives -0.08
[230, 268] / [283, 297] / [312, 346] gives 0.04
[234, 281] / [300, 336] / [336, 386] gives -0.17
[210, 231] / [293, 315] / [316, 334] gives 0.02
